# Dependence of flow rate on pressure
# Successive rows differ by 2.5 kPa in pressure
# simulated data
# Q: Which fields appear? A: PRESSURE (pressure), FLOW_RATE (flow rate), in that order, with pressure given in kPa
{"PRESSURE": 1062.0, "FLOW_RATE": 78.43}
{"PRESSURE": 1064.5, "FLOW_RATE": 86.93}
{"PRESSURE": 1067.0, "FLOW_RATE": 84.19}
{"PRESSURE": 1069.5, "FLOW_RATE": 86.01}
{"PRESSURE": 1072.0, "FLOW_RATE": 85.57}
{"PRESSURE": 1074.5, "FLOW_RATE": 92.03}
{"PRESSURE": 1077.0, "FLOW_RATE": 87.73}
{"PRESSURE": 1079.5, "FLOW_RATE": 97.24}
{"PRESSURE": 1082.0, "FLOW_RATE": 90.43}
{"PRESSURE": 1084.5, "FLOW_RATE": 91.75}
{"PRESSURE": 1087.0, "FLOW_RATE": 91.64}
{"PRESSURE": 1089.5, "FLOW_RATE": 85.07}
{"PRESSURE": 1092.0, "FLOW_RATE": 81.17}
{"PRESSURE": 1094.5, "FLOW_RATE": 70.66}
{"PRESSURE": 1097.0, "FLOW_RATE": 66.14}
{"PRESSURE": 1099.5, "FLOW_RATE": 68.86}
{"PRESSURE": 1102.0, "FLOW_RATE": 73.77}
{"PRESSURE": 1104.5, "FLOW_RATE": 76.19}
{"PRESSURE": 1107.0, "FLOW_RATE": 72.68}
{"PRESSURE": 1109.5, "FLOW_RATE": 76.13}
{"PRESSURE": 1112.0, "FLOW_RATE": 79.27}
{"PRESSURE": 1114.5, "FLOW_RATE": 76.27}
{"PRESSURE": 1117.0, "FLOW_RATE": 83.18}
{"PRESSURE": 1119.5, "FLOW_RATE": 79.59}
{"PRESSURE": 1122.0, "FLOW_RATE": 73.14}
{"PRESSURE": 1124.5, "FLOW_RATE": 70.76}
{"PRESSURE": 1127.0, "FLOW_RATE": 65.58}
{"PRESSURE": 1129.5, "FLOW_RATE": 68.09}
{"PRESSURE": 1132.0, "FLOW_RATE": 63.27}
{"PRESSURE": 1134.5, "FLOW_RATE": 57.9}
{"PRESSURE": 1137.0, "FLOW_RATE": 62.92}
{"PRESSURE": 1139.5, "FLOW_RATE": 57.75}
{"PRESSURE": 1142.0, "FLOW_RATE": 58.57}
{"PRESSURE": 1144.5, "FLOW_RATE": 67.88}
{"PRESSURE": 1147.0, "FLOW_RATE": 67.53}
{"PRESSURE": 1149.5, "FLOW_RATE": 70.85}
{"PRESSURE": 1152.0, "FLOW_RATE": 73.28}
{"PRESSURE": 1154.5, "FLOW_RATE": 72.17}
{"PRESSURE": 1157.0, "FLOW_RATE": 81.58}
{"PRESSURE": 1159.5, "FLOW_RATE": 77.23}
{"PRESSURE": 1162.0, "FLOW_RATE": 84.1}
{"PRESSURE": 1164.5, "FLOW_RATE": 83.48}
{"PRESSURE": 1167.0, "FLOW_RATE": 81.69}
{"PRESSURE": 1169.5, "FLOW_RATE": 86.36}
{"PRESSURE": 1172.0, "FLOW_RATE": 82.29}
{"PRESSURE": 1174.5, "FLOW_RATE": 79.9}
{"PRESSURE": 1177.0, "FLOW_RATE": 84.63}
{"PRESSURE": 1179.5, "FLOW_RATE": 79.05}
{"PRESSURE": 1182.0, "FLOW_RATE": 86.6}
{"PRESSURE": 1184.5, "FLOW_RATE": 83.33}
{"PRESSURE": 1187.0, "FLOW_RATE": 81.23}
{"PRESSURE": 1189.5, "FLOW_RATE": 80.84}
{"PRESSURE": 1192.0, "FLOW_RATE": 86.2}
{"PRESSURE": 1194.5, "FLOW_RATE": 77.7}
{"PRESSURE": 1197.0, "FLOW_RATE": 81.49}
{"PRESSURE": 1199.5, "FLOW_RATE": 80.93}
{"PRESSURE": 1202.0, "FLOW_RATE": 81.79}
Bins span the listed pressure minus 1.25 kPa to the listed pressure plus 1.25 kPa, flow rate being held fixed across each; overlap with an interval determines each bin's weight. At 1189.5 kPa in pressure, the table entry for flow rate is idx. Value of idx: 80.84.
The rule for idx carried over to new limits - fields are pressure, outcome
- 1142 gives 58.57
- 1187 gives 81.23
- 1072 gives 85.57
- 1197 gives 81.49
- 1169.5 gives 86.36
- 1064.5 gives 86.93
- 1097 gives 66.14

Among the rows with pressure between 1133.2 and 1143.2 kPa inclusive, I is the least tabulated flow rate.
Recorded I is 57.75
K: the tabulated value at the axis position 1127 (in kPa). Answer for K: 65.58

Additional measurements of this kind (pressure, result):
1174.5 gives 79.9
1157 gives 81.58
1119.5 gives 79.59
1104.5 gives 76.19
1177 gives 84.63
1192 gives 86.2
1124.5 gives 70.76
